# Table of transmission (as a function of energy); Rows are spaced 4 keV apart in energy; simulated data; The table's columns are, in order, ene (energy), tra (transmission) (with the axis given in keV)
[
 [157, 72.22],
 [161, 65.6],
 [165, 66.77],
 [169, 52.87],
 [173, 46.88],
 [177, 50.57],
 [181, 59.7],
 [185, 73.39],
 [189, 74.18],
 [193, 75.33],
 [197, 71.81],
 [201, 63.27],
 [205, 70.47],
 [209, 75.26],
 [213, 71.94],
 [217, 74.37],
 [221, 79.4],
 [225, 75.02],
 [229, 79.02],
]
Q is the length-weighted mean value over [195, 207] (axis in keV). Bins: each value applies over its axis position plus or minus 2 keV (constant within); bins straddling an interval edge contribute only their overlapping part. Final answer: 68.5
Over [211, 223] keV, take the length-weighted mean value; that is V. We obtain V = 75.2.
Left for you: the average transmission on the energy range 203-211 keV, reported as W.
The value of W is 72.9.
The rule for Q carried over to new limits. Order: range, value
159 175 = 58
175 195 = 66.6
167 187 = 56.7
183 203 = 71.6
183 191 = 73.8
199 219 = 71.1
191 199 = 73.6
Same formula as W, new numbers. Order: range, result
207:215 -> 73.6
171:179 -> 48.7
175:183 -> 55.1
